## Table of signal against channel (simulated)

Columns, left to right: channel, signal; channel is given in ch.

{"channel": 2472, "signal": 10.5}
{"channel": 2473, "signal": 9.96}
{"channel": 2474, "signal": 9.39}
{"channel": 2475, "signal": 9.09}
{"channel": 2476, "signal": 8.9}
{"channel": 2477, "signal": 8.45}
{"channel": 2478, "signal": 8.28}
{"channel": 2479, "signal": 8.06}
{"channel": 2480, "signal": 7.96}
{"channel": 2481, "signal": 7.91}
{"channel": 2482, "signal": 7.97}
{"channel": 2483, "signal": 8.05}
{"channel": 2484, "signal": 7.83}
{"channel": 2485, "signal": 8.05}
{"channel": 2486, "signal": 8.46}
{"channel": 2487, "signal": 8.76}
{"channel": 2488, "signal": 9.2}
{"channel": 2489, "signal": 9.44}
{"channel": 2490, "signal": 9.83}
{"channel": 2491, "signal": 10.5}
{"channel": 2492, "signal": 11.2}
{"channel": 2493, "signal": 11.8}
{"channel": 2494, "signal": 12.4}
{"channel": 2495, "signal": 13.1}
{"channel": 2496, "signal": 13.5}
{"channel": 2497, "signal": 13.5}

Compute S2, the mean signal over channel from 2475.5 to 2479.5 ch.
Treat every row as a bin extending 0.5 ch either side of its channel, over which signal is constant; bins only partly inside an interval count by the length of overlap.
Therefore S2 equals 8.42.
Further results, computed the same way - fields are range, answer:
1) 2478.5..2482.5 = 7.97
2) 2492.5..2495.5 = 12.4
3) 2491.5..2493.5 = 11.5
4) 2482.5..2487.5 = 8.23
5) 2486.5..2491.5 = 9.55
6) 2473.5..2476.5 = 9.13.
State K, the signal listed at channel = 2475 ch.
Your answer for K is 9.09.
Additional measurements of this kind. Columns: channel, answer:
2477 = 8.45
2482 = 7.97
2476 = 8.9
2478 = 8.28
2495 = 13.1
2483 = 8.05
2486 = 8.46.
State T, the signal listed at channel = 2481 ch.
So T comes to 7.91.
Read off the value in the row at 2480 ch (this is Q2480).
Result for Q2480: 7.96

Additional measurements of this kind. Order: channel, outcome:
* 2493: 11.8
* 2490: 9.83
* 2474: 9.39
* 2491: 10.5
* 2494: 12.4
